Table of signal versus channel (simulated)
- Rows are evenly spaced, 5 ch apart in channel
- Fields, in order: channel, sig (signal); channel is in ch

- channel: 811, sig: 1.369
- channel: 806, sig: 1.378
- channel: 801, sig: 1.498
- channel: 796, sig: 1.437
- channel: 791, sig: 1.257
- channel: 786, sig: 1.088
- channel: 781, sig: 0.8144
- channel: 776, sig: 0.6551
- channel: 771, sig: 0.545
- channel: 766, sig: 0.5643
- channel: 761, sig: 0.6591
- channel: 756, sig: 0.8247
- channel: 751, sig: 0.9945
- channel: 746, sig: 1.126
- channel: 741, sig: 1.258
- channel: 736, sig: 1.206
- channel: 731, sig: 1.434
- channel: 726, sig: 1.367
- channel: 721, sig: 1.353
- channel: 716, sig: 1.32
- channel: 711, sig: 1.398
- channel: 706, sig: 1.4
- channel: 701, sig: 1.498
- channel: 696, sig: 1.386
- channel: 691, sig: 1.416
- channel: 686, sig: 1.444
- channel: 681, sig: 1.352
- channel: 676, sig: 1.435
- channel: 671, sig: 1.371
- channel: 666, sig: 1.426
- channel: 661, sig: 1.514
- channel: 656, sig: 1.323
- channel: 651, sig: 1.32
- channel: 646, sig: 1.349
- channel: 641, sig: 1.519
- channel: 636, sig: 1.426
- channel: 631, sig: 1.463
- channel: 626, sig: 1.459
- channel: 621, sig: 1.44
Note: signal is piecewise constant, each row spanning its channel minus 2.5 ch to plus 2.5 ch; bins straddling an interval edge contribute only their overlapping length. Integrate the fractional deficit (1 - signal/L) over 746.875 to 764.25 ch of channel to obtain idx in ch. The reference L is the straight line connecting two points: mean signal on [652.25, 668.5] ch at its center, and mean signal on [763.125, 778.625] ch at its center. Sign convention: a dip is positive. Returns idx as -3.2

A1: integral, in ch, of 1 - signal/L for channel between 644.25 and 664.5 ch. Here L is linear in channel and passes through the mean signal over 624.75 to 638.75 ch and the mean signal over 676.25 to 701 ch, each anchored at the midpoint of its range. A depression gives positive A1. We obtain 0.8 ch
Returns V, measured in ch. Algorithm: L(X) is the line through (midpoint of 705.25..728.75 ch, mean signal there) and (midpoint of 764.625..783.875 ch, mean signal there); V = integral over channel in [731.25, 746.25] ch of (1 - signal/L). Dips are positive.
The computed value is -2.0 ch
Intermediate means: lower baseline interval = 1.37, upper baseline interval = 0.658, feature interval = 1.24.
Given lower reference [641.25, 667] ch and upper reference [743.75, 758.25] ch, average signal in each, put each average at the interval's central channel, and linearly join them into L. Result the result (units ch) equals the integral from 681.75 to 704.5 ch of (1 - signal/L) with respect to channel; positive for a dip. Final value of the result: -3.7 ch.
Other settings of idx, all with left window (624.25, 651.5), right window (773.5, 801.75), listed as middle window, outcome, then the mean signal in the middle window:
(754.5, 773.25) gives 8.36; 0.64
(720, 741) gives -1.75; 1.33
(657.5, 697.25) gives -2.19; 1.42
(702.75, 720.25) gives -1.49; 1.38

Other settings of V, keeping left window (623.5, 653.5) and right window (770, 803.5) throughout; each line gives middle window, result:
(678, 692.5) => -1.05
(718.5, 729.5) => -1.37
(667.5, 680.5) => -0.59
